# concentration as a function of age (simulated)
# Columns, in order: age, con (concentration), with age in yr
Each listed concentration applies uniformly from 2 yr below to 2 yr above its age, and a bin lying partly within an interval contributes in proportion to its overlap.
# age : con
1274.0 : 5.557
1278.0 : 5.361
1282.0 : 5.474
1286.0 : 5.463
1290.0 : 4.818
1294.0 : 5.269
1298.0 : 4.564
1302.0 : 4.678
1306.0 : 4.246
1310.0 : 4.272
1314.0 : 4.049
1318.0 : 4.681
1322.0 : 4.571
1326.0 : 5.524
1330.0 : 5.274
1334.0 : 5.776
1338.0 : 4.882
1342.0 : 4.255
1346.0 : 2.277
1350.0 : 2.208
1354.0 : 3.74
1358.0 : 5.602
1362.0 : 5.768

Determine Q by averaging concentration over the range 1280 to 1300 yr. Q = 5.12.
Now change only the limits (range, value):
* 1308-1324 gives 4.39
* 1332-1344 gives 4.97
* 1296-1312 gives 4.44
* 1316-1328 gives 4.93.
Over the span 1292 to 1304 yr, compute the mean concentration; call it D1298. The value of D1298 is 4.84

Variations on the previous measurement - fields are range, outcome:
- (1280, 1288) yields 5.47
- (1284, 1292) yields 5.14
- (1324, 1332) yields 5.4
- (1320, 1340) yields 5.21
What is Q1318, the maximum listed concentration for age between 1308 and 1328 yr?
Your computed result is 5.524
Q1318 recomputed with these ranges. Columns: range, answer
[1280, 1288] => 5.474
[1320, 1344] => 5.776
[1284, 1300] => 5.463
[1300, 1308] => 4.678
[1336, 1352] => 4.882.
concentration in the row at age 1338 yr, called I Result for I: 4.882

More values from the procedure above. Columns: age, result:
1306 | 4.246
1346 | 2.277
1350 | 2.208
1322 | 4.571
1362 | 5.768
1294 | 5.269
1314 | 4.049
